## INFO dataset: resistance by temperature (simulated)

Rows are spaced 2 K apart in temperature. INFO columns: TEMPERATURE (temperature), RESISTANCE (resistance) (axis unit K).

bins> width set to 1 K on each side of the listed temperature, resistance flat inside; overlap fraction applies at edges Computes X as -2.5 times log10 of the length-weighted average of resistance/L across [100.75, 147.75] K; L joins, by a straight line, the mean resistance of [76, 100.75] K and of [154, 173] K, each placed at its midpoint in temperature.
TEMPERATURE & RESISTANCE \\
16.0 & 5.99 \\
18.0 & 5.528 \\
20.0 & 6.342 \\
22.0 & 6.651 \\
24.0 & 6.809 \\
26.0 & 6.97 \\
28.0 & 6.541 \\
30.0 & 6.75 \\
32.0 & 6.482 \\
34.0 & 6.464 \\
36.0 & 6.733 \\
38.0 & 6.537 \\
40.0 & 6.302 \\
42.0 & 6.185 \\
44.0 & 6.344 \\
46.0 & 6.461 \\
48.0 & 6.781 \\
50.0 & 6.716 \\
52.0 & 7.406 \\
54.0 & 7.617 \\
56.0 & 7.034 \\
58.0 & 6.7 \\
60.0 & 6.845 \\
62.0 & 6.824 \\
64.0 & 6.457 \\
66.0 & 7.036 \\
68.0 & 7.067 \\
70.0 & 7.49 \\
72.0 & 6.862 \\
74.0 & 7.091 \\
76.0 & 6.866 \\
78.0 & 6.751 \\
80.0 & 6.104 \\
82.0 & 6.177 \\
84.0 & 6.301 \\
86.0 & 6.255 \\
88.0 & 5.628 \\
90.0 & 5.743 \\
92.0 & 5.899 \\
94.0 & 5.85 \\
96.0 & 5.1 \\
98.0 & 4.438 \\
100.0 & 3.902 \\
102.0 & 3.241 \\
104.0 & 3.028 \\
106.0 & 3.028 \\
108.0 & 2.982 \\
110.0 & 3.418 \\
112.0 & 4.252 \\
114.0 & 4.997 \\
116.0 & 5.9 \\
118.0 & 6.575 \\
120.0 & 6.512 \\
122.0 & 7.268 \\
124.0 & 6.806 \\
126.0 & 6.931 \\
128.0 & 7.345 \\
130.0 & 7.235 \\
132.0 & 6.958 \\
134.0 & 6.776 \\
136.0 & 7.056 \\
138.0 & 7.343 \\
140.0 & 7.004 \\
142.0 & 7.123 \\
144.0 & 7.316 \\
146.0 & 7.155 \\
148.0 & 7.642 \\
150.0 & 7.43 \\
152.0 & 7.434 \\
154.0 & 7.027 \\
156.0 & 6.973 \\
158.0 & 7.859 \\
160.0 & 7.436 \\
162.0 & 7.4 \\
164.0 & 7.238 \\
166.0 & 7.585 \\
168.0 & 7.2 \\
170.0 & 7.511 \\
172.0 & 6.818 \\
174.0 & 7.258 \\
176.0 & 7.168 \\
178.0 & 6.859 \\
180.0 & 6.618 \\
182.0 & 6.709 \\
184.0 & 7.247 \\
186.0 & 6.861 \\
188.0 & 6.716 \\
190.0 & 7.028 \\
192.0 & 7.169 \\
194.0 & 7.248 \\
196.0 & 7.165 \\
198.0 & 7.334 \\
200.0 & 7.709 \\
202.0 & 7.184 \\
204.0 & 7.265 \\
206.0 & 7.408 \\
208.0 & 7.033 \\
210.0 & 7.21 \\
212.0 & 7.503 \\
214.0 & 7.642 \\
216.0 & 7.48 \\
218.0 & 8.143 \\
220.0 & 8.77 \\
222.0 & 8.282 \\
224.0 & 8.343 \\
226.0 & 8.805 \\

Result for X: 0.11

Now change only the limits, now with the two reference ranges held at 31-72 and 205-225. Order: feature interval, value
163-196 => 0.07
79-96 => 0.18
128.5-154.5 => 0.02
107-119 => 0.46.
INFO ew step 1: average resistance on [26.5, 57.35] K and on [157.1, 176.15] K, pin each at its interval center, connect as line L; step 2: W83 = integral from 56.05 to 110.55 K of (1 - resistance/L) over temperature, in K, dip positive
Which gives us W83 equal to 9.34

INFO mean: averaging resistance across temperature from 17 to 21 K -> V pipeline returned 5.93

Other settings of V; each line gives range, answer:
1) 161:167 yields 7.41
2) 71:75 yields 6.98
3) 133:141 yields 7.04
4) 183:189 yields 6.94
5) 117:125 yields 6.79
